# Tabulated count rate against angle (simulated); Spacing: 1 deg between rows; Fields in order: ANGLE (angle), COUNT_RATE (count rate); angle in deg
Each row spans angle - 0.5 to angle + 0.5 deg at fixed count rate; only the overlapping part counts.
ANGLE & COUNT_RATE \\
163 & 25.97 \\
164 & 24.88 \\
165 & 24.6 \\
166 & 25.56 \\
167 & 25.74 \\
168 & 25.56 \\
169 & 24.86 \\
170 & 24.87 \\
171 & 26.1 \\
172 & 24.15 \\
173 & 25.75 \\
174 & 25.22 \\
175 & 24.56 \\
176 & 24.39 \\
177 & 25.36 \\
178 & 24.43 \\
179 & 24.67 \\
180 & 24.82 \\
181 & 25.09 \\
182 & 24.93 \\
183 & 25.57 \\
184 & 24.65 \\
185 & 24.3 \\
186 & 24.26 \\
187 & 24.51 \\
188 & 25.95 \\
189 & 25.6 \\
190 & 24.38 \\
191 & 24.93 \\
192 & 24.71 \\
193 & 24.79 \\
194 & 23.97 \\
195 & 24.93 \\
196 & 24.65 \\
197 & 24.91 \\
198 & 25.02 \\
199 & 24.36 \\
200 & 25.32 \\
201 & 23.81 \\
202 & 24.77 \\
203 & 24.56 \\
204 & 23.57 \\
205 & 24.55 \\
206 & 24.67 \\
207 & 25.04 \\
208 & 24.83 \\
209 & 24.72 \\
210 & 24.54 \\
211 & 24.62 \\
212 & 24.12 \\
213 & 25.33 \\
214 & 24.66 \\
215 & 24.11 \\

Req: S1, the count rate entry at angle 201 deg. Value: 23.81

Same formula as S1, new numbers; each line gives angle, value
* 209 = 24.72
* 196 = 24.65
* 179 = 24.67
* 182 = 24.93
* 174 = 25.22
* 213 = 25.33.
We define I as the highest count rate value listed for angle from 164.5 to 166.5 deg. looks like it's 25.56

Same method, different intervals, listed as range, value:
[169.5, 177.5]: 26.1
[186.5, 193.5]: 25.95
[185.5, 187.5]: 24.51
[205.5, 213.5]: 25.33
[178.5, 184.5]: 25.57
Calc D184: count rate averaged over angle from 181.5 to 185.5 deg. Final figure 24.9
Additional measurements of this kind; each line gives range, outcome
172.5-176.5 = 25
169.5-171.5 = 25.5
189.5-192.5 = 24.7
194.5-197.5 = 24.8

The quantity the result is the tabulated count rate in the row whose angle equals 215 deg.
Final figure 24.11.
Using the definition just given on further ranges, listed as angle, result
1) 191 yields 24.93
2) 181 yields 25.09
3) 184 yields 24.65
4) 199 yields 24.36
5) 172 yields 24.15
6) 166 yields 25.56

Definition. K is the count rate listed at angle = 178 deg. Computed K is 24.43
